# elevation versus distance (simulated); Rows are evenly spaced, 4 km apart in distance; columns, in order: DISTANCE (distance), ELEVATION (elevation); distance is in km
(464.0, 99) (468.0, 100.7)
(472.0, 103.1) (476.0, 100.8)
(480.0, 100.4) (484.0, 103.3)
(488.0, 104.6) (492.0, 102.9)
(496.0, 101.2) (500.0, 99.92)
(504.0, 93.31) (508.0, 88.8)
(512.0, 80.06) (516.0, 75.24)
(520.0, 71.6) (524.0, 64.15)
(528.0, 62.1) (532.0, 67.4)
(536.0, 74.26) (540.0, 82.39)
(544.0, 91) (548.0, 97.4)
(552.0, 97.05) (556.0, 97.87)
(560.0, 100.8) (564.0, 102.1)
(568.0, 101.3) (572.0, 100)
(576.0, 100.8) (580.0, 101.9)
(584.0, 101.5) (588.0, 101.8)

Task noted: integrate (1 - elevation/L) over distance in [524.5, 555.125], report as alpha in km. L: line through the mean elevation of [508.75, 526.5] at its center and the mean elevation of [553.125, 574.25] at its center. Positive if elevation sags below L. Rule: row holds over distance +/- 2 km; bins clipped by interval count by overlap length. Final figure 2.0 km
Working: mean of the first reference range 73.6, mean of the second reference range 100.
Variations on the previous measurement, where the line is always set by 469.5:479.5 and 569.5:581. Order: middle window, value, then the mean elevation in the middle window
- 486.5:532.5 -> 7.6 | 84.6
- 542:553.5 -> 0.7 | 95.1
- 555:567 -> 0.0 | 101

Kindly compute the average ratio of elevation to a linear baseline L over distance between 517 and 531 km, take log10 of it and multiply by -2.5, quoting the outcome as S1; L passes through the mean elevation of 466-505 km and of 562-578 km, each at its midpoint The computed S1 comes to 0.45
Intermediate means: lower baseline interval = 101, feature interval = 66.7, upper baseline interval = 101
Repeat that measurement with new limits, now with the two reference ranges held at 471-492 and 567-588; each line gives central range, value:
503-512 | 0.16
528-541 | 0.37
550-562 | 0.03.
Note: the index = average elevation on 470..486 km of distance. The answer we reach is 102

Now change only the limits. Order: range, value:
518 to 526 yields 67.9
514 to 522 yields 73.4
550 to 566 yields 99.5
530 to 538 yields 70.8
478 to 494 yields 103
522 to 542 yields 70.1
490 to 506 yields 99.3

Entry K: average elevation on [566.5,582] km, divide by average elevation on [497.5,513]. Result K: 1.10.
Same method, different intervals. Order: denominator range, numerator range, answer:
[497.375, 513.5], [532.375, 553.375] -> 0.95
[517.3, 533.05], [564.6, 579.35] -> 1.51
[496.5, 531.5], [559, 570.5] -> 1.27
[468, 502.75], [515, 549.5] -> 0.75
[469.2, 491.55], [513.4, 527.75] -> 0.68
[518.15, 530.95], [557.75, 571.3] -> 1.53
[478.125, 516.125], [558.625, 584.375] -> 1.05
